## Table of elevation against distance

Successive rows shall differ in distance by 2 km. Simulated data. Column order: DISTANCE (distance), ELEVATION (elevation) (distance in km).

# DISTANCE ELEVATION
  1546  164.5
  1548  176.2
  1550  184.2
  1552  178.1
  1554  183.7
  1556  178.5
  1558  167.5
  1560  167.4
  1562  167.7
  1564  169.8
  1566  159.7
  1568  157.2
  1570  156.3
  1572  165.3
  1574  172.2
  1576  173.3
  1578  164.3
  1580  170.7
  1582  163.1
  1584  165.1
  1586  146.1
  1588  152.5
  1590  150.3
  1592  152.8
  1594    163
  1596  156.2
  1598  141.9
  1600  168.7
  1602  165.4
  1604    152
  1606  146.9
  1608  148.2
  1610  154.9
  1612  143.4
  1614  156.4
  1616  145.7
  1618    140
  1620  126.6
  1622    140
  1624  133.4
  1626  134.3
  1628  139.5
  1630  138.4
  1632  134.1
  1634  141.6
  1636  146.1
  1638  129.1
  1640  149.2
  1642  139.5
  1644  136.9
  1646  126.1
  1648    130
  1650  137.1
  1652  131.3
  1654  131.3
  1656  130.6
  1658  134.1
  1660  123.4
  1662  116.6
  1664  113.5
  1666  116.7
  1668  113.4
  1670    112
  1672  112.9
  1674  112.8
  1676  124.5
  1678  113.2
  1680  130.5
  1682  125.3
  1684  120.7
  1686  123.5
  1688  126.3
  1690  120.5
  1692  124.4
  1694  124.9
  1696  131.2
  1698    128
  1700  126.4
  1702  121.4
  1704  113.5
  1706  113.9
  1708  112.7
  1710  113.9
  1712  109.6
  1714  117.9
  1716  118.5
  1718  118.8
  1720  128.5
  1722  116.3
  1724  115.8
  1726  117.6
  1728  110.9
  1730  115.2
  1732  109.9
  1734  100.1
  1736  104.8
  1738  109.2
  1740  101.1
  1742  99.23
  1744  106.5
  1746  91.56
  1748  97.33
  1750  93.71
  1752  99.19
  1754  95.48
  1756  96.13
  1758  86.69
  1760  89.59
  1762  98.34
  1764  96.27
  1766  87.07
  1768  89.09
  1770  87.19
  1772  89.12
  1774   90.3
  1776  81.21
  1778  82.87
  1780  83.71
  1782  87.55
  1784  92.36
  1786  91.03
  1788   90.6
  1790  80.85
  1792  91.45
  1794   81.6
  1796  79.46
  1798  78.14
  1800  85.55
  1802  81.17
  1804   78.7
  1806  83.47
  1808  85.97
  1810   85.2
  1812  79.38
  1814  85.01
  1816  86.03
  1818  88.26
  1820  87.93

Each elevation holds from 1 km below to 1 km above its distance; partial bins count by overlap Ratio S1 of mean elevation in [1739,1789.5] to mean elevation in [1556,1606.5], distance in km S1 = 0.6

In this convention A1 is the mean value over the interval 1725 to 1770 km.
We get 99.5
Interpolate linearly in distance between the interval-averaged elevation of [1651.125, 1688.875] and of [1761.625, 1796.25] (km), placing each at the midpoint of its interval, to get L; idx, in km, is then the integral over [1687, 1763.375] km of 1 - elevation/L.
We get -4.3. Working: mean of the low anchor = 122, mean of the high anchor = 87.8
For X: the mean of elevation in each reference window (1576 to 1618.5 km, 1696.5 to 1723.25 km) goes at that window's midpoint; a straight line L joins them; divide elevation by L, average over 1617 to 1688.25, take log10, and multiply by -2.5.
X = 0.07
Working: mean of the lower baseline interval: 155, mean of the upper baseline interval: 119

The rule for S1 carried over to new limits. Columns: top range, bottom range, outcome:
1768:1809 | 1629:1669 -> 0.65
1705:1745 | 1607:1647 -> 0.80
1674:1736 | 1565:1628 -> 0.77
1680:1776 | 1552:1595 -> 0.66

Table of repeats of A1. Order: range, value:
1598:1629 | 146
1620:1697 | 128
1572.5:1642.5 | 150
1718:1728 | 119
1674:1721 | 121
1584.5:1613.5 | 153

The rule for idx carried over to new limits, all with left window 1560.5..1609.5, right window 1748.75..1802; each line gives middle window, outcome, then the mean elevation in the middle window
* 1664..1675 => 1.2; 114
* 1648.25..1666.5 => 0.8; 126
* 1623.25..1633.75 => 0.5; 136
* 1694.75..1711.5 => -0.6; 120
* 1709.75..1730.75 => -1.5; 117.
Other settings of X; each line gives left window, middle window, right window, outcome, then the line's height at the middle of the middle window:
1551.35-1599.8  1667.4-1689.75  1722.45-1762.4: 0.051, 126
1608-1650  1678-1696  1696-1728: 0.004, 125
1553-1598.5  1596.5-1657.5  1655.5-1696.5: 0.002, 142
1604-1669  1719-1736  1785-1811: -0.070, 107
